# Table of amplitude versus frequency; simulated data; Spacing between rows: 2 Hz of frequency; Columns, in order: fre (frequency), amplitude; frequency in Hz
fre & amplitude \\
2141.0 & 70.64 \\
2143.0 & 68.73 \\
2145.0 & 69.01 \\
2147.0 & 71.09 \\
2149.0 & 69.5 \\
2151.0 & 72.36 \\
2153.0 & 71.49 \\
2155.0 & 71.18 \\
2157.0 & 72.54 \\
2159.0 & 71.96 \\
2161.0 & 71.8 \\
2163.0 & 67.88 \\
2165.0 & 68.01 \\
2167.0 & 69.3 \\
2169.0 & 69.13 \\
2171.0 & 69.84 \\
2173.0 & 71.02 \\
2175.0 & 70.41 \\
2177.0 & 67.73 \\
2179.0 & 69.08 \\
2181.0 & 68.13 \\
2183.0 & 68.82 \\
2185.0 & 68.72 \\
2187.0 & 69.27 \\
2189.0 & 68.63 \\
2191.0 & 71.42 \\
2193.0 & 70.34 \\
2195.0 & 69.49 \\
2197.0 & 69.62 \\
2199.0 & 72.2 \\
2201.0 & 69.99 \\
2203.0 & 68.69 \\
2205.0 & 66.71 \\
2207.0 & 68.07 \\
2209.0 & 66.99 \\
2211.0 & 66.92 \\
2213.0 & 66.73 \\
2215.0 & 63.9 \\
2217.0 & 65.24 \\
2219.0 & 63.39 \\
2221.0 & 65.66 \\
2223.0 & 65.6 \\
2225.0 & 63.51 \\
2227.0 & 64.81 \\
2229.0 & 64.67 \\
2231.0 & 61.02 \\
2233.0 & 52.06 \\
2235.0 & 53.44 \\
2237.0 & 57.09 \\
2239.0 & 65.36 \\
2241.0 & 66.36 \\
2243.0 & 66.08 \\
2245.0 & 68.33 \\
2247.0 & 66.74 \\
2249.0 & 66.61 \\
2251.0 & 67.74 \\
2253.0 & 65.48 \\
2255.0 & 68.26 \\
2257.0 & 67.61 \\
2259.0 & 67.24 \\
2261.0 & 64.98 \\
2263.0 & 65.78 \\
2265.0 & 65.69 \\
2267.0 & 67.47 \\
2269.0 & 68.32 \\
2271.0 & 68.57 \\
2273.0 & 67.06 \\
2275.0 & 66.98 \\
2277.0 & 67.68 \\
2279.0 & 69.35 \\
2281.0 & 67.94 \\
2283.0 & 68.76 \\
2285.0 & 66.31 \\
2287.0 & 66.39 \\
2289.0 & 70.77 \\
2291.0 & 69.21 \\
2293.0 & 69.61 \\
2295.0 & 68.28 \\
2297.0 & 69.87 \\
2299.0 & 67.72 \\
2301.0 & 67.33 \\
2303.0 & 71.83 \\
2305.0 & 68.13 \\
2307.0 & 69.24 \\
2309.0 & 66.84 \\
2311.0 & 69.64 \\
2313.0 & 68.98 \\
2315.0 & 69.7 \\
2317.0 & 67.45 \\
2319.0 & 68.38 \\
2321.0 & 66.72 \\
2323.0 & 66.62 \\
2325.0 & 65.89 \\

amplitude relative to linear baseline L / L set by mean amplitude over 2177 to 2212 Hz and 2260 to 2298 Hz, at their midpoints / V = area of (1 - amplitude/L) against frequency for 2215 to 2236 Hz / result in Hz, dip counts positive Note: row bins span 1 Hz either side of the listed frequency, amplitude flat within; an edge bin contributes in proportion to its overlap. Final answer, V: 2.00 Hz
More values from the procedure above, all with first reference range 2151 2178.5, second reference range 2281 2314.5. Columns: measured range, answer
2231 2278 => 2.72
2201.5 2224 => 1.10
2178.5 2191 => 0.18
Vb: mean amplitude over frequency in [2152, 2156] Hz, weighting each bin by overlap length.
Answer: 71.3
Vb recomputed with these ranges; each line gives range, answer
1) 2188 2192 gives 70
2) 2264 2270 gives 67.2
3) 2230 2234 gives 56.5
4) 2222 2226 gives 64.6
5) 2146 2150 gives 70.3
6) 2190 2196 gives 70.4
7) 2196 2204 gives 70.1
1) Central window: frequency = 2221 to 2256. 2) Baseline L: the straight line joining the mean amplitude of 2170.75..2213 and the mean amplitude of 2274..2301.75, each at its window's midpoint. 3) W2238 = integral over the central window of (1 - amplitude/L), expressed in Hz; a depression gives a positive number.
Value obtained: 2.5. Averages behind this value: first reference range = 69.1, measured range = 63.8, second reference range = 68.3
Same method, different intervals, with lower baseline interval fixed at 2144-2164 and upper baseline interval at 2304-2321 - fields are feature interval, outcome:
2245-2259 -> 0.4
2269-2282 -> 0.2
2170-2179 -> 0.1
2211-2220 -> 0.6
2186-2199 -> 0.1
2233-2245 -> 1.4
